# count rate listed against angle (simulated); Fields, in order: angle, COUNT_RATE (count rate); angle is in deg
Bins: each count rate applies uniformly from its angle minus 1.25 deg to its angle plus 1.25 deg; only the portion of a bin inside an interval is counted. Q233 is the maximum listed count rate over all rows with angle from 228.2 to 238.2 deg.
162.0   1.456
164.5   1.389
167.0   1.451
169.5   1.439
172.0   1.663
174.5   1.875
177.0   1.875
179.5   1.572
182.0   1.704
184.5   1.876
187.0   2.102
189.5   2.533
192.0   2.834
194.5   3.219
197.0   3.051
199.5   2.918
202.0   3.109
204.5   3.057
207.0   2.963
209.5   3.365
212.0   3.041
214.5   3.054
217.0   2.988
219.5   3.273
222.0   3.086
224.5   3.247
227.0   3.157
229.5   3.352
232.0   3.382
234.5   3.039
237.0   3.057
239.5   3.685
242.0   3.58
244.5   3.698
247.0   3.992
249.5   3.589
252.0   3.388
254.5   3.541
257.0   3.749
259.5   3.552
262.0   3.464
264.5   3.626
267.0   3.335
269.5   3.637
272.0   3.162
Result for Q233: 3.382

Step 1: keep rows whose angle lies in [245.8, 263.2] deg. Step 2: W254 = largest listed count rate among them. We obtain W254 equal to 3.992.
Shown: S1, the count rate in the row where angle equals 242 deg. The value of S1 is 3.58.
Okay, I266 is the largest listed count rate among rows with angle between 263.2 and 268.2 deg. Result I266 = 3.626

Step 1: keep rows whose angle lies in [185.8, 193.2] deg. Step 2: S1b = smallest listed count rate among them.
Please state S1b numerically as 2.102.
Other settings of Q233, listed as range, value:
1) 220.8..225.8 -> 3.247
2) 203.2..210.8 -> 3.365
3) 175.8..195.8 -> 3.219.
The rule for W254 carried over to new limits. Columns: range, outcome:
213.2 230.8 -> 3.352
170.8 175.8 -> 1.875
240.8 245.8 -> 3.698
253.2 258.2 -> 3.749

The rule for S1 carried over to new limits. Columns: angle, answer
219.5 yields 3.273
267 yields 3.335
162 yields 1.456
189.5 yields 2.533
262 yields 3.464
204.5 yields 3.057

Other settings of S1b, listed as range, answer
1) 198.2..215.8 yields 2.918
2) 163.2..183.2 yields 1.389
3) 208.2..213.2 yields 3.041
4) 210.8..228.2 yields 2.988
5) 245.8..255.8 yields 3.388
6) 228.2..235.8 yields 3.039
